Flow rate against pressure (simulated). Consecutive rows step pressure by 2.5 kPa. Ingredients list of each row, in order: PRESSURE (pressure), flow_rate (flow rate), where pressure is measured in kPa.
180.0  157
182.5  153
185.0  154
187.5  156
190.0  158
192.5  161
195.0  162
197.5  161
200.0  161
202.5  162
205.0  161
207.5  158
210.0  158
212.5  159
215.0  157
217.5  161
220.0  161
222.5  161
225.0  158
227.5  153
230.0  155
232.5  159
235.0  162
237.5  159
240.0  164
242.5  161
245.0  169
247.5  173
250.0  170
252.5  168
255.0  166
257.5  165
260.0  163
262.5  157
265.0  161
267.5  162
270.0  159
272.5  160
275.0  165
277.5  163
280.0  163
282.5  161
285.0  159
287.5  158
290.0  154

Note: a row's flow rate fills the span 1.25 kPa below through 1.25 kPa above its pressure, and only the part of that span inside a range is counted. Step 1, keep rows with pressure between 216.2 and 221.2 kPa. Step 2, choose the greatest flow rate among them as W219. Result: 161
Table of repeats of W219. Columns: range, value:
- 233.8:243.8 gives 164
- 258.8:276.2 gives 165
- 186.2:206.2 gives 162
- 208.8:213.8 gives 159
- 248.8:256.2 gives 170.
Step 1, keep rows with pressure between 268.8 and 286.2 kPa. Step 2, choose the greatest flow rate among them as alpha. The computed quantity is 165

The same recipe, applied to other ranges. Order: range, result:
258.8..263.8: 163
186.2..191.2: 158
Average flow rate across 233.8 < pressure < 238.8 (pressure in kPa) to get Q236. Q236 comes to 161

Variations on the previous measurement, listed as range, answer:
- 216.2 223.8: 161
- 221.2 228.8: 157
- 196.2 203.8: 161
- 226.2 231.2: 154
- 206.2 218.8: 159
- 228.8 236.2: 159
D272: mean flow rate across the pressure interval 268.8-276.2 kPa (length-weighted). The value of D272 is 161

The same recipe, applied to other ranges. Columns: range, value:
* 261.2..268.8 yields 160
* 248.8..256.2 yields 168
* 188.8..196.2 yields 160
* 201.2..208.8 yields 160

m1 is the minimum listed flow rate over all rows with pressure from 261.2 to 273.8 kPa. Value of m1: 157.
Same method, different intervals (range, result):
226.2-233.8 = 153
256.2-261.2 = 163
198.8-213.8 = 158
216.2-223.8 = 161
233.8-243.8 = 159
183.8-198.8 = 154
